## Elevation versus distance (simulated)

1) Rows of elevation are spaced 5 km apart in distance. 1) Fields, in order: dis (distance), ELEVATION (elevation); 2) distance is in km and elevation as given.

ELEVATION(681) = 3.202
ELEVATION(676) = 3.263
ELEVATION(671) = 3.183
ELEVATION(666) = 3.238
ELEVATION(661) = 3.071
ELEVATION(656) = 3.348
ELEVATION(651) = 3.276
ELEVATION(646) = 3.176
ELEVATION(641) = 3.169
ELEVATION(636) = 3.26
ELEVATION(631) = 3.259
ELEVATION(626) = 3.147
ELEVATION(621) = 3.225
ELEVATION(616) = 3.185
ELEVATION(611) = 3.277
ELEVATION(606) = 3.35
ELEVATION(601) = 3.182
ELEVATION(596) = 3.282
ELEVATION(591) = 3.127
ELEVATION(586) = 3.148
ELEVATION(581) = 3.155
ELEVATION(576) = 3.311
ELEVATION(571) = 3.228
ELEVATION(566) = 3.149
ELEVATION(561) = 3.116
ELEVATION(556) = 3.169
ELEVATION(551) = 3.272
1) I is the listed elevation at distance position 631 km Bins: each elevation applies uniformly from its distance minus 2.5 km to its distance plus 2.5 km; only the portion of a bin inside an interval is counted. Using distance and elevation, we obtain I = 3.259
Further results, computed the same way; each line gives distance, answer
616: 3.185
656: 3.348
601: 3.182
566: 3.149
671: 3.183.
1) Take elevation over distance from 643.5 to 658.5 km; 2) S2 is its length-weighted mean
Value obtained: 3.27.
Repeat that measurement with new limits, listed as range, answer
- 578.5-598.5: 3.18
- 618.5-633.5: 3.21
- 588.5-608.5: 3.24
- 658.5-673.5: 3.16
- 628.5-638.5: 3.26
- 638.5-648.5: 3.17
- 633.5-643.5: 3.21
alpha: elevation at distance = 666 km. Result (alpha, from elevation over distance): 3.238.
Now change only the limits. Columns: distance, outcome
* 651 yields 3.276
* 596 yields 3.282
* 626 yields 3.147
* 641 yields 3.169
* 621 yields 3.225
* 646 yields 3.176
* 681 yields 3.202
